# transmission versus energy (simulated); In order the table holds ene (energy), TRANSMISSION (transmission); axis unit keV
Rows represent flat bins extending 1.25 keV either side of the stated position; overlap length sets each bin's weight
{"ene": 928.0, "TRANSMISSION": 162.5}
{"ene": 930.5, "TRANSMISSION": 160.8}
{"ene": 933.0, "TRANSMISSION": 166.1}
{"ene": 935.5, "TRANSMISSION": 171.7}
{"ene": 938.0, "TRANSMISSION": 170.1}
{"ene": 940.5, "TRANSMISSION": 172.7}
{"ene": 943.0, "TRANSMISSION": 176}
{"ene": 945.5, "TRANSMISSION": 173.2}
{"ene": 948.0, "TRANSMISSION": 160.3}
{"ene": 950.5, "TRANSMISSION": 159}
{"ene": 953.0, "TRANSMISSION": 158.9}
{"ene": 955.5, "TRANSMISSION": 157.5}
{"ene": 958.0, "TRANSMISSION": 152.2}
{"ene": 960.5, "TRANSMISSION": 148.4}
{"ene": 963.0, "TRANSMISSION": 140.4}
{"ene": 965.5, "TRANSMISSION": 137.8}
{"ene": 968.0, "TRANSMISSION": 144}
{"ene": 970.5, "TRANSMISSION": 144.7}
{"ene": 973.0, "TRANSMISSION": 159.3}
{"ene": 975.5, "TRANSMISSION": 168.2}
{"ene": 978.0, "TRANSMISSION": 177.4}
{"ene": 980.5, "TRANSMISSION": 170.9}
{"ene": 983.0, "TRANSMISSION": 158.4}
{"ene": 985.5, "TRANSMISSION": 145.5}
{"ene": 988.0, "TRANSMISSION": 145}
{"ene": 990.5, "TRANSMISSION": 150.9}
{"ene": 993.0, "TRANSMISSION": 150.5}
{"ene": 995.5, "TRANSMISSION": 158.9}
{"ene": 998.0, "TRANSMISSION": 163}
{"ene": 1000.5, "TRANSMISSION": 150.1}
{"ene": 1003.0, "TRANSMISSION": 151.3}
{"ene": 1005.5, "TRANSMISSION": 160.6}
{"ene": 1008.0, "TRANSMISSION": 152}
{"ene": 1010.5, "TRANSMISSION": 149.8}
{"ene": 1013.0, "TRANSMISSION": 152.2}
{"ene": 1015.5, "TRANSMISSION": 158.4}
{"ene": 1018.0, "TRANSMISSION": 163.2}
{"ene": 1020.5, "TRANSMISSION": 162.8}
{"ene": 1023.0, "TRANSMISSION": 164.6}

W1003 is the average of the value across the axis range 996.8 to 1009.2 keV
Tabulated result 155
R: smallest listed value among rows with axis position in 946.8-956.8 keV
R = 157.5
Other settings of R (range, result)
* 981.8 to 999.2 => 145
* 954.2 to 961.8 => 148.4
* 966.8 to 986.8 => 144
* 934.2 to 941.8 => 170.1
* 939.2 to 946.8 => 172.7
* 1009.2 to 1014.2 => 149.8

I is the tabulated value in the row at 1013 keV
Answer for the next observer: 152.2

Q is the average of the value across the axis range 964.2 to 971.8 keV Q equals 142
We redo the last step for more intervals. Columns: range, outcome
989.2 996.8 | 153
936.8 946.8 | 173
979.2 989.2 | 155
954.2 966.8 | 147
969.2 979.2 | 162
